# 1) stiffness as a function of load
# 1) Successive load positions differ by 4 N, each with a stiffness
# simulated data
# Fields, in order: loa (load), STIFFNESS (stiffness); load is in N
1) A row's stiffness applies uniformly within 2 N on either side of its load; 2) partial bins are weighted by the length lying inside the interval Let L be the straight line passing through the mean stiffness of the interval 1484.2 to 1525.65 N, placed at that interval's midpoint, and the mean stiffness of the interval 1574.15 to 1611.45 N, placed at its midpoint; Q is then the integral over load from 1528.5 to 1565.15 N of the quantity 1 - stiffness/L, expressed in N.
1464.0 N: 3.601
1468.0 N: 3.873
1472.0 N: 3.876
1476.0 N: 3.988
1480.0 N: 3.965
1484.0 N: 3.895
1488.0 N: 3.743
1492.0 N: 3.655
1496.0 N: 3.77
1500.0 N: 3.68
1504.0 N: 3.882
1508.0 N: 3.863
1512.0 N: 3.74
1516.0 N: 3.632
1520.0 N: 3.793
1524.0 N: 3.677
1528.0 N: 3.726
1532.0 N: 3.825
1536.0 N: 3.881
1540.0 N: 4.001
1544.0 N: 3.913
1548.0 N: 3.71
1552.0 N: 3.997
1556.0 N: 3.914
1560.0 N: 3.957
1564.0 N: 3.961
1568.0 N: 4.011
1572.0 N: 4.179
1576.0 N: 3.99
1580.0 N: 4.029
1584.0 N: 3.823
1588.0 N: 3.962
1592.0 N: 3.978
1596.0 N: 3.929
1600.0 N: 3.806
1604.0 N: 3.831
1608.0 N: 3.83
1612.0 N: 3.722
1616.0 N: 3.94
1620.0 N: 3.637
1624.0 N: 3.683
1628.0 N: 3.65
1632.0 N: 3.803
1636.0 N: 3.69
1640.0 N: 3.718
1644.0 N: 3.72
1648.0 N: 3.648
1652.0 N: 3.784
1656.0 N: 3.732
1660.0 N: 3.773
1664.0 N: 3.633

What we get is -0.7 N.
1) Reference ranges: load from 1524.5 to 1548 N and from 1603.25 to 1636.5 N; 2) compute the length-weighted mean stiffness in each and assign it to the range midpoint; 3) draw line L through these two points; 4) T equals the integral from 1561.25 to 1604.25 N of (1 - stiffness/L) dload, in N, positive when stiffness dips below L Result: -1.9 N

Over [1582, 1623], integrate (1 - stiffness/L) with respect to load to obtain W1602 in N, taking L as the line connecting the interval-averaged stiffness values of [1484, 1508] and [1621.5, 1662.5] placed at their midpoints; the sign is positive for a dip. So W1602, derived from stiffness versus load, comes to -1.2 N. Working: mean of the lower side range 3.77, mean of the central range 3.84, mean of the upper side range 3.72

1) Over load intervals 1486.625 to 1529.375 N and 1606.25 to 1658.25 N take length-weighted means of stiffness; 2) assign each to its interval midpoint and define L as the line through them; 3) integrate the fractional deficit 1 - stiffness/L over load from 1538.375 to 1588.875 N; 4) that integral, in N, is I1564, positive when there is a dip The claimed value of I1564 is -2.95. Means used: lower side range 3.74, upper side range 3.73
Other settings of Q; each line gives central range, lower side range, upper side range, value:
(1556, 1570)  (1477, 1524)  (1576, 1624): -0.5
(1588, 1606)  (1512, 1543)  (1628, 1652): -0.7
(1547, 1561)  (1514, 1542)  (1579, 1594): -0.2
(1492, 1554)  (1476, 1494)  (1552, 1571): 1.6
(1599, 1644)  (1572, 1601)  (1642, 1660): 0.9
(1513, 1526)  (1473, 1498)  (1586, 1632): 0.4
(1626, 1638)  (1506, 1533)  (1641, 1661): 0.1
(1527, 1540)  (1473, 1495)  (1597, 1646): -0.1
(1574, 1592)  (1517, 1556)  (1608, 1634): -0.8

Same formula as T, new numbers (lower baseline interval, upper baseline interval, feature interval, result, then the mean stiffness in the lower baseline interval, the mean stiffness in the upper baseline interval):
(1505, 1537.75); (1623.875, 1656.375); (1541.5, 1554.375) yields -0.4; 3.77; 3.72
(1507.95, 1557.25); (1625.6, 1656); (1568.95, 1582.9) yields -1.0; 3.82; 3.72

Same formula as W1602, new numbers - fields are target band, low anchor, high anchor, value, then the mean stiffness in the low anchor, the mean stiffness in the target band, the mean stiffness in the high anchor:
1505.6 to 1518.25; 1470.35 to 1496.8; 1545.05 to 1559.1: 0.4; 3.84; 3.75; 3.88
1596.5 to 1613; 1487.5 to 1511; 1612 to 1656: -0.3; 3.77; 3.81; 3.73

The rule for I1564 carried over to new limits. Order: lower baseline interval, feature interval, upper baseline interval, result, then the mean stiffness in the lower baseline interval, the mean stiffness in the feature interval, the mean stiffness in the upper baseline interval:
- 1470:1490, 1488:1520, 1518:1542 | 0.9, 3.89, 3.75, 3.82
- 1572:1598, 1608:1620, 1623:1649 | 0.1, 3.97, 3.8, 3.7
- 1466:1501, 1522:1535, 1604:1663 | 0.2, 3.83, 3.75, 3.74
